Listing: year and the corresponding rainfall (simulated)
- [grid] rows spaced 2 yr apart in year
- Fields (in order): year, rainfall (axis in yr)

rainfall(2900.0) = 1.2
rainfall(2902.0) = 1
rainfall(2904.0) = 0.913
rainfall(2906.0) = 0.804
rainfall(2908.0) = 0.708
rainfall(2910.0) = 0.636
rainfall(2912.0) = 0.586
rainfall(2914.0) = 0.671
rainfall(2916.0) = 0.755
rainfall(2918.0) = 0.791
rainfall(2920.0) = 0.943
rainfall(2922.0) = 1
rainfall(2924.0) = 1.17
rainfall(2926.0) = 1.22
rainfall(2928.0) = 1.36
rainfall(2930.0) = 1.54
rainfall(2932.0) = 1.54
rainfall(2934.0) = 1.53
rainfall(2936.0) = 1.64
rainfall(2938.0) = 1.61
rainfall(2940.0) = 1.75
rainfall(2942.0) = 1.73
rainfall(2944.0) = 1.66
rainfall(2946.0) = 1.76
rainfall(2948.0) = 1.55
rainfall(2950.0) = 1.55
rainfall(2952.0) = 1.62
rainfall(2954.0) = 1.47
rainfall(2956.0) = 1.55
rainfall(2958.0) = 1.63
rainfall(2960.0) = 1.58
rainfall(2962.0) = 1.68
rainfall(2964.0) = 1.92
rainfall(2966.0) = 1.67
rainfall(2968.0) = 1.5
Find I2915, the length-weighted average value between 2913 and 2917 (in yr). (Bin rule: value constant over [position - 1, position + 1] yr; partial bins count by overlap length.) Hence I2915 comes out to 0.713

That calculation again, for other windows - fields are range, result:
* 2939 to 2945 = 1.71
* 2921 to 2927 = 1.13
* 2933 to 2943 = 1.65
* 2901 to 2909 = 0.856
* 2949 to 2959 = 1.56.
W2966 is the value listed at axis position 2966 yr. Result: 1.67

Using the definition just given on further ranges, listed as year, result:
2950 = 1.55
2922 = 1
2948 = 1.55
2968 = 1.5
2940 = 1.75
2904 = 0.913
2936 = 1.64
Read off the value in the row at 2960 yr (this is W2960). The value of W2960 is 1.58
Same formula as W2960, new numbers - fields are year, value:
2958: 1.63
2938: 1.61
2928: 1.36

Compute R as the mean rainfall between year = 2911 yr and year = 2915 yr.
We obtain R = 0.629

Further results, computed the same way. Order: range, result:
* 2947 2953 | 1.57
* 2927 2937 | 1.52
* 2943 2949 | 1.66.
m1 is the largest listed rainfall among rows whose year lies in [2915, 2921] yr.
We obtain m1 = 0.943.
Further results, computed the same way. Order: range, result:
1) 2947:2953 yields 1.62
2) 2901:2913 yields 1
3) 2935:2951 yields 1.76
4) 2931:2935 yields 1.54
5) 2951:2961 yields 1.63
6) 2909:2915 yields 0.671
